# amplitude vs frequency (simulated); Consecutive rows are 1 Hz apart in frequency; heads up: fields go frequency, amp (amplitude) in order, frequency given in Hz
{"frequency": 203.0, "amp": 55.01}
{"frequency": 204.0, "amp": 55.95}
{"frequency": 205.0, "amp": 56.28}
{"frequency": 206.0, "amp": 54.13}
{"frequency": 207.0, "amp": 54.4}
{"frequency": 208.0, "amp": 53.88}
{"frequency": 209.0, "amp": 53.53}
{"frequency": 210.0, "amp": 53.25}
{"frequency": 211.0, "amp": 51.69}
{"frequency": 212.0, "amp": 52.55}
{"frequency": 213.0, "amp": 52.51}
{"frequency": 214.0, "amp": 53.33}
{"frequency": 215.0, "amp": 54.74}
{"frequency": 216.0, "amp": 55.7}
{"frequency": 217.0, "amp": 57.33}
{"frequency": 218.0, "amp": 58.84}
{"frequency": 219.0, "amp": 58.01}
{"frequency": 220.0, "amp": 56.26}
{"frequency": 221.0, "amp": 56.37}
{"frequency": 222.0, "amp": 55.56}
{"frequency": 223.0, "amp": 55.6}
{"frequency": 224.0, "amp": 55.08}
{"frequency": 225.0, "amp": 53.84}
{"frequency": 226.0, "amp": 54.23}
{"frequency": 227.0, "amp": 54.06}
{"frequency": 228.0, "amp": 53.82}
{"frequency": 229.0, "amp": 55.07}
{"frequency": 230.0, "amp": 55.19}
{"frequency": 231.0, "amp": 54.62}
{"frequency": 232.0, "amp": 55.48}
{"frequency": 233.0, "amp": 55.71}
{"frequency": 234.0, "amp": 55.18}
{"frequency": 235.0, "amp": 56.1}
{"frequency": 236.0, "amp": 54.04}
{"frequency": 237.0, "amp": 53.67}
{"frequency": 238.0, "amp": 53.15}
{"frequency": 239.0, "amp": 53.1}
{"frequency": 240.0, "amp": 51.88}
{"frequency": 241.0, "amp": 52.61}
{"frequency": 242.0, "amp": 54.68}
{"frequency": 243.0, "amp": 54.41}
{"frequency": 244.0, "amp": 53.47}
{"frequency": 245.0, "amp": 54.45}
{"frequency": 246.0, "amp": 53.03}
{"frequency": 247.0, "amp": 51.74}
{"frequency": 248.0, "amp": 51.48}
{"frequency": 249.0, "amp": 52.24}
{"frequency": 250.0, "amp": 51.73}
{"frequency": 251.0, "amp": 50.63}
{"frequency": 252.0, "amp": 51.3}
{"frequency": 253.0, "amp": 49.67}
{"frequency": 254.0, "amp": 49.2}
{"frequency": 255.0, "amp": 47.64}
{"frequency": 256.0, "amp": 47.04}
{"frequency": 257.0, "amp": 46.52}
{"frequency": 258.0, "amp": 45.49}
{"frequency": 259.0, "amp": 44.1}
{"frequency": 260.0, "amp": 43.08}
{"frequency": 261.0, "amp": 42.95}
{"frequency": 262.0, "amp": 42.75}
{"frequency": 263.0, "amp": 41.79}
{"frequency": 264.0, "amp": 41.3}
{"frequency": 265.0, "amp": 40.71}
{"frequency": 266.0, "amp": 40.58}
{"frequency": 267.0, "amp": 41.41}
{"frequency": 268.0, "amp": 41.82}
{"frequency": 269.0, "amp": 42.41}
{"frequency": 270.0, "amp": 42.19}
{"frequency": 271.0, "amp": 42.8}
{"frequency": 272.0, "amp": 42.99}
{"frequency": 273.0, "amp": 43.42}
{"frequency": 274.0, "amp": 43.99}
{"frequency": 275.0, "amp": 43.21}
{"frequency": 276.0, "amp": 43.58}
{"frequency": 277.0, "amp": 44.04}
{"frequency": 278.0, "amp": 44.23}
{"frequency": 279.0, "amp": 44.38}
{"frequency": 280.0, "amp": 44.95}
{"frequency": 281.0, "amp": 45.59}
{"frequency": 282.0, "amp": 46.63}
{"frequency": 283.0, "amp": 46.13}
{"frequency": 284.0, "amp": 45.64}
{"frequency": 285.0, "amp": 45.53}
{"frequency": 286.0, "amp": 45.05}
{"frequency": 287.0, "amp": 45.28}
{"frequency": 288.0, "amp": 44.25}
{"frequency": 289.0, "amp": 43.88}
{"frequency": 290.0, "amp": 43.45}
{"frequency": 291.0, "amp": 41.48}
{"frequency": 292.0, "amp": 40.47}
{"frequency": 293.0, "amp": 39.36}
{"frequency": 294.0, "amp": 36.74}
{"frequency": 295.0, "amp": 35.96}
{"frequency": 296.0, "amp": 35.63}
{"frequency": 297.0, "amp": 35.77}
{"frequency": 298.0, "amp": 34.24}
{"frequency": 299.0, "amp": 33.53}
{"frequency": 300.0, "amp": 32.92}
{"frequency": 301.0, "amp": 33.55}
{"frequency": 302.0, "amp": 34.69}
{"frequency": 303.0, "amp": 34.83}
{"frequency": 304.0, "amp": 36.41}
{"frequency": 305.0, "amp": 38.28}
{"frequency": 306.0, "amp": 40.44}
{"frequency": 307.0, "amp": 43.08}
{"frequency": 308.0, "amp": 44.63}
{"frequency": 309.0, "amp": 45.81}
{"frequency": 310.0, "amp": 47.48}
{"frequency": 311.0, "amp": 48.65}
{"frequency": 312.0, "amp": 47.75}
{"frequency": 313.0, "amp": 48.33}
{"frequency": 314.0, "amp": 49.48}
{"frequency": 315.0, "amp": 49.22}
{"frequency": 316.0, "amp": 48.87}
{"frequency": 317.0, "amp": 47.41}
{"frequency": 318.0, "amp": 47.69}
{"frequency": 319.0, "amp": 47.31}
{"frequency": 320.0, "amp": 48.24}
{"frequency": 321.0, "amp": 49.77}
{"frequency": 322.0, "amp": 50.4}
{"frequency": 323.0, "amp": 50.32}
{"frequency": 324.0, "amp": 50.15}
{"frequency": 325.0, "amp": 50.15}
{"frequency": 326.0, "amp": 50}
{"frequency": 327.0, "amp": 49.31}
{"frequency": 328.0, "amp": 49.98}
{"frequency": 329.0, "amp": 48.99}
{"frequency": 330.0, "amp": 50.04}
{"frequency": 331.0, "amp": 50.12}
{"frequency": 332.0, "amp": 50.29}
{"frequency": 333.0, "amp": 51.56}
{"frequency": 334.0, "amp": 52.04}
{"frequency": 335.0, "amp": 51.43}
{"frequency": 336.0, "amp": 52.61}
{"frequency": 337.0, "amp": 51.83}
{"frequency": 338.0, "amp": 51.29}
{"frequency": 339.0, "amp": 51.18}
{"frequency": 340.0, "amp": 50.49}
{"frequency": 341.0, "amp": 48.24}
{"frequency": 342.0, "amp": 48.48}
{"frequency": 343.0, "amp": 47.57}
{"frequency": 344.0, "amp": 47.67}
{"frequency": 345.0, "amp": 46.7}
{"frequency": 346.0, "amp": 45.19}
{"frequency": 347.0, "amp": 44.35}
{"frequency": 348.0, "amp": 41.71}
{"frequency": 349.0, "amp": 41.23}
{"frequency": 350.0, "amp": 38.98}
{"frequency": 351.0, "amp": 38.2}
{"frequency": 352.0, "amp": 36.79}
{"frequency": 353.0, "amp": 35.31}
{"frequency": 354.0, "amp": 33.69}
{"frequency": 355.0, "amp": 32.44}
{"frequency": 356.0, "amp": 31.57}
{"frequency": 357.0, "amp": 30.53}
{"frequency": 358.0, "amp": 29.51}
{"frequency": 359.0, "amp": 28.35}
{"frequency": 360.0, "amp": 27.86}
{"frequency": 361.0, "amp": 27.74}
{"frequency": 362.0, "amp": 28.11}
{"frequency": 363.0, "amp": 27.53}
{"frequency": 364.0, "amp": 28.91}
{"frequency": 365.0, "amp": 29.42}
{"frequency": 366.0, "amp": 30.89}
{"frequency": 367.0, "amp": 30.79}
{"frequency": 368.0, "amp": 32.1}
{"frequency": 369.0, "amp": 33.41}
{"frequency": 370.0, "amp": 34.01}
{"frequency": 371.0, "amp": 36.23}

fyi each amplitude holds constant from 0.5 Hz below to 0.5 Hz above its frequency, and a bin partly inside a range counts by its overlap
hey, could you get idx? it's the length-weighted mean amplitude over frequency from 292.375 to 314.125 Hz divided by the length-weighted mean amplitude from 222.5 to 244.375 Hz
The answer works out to 0.73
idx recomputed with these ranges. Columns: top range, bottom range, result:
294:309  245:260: 0.75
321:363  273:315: 1.04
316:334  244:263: 1.02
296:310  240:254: 0.72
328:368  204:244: 0.75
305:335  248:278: 1.08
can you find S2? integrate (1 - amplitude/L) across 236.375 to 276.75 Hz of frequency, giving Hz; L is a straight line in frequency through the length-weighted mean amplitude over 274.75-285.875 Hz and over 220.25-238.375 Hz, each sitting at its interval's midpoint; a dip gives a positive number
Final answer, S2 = 1.88 Hz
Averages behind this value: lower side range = 54.9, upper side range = 44.9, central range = 47.4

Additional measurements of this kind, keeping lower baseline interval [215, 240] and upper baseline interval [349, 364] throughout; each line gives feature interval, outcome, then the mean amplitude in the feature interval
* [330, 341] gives -4.7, 51.1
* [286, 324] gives -1.5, 42.7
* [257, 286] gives 2.2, 43.6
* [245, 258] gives 0.2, 50.2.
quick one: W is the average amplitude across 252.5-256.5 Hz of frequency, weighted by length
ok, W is 48.4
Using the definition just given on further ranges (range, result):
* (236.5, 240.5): 53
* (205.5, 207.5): 54.3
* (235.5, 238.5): 53.6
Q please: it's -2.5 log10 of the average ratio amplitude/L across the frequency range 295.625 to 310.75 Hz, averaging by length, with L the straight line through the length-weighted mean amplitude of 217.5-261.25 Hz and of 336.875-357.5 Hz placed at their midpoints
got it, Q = 0.21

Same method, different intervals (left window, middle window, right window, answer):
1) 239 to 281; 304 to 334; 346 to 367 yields -0.24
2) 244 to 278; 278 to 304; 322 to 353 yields 0.15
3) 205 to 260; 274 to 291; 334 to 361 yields 0.08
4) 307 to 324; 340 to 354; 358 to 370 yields -0.19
